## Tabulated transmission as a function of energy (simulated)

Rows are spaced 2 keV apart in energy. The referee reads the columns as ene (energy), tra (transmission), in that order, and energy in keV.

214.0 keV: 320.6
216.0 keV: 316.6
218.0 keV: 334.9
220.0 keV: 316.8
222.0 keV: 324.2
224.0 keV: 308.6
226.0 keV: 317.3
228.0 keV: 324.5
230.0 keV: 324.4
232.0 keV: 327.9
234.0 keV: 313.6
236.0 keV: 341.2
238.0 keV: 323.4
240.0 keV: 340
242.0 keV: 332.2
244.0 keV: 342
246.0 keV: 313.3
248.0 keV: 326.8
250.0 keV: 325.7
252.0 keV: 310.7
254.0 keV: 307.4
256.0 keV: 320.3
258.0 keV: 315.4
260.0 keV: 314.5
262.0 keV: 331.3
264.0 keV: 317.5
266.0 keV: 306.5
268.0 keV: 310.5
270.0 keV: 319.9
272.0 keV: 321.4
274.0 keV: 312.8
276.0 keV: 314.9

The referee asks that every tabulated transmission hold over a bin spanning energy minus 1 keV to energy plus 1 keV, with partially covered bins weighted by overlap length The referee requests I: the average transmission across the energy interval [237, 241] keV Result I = 332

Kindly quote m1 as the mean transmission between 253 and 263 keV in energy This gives 318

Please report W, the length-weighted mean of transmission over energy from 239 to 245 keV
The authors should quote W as 338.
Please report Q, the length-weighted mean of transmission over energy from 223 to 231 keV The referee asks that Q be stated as 319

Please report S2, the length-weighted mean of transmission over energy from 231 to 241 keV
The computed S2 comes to 329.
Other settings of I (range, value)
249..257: 316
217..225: 321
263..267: 312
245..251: 322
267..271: 315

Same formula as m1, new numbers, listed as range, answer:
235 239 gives 332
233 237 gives 327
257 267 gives 317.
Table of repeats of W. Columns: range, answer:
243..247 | 328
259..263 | 323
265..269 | 308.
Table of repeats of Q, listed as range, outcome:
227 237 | 326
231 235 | 321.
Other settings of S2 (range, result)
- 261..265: 324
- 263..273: 315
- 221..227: 317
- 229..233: 326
